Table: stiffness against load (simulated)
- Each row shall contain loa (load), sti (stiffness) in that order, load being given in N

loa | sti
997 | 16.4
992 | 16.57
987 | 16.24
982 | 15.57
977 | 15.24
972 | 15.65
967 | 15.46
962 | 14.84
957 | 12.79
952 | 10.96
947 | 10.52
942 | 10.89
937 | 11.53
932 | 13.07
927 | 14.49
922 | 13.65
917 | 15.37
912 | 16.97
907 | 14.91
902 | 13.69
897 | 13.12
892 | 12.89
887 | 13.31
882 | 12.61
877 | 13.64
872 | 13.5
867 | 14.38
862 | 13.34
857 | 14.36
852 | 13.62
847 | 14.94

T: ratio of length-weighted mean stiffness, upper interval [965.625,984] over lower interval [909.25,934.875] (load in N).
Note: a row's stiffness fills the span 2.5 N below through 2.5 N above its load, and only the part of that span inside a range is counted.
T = 1.06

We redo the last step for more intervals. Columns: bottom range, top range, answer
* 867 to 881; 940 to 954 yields 0.79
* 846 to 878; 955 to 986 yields 1.08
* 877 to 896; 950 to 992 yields 1.13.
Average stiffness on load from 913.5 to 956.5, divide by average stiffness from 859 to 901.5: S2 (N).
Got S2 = 0.9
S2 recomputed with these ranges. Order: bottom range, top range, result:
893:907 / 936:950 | 0.80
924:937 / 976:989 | 1.18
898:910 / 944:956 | 0.77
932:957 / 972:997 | 1.40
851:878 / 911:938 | 1.03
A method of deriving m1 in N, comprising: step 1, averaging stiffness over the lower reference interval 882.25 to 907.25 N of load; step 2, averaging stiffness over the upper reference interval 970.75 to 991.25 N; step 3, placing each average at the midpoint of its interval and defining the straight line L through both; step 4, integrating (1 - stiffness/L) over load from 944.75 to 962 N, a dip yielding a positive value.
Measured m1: 3.5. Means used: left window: 13.4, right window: 15.8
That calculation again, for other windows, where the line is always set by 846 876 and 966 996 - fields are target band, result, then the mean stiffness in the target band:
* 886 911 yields 1.28 N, 13.8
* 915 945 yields 3.87 N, 13.1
